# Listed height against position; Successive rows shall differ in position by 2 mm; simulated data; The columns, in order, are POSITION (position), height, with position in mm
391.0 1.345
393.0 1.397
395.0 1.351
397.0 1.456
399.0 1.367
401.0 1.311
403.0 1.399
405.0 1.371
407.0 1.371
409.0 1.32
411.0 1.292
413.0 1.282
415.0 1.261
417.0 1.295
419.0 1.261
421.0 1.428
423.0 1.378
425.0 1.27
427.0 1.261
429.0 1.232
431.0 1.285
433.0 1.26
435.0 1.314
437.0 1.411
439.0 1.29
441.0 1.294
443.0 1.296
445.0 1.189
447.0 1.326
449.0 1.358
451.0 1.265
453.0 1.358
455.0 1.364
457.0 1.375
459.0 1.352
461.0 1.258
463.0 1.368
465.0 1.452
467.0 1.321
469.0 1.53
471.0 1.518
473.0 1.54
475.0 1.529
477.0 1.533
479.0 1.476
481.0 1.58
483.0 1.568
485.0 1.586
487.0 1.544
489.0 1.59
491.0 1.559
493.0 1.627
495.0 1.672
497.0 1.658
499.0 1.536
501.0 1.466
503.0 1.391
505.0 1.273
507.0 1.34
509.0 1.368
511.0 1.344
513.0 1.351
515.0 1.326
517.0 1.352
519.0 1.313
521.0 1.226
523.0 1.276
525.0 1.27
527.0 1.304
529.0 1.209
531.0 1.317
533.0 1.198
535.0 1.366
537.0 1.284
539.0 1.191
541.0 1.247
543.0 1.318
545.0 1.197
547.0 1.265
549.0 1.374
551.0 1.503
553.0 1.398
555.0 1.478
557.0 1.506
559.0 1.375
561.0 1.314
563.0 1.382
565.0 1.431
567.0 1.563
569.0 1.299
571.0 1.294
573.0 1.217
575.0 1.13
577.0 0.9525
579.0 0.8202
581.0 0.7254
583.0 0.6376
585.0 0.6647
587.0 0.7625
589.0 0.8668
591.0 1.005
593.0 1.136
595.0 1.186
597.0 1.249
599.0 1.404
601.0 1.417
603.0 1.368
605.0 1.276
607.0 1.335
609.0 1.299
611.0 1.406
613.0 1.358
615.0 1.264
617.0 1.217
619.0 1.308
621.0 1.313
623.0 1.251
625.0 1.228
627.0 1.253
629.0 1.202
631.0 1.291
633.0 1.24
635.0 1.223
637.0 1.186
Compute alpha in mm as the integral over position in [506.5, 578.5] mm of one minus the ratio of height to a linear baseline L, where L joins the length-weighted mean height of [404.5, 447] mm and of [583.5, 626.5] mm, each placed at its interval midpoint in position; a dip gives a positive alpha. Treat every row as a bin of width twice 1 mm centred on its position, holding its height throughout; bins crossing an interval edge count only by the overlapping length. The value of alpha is -4.3 mm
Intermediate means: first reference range 1.3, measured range 1.31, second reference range 1.2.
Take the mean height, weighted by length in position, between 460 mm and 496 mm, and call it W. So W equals 1.51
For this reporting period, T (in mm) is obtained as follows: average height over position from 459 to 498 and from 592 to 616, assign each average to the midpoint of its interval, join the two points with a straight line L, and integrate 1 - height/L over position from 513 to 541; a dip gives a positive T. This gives 3.04 mm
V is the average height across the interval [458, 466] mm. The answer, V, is 1.36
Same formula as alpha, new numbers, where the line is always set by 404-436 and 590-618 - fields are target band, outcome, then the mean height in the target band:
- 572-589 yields 5.6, 0.864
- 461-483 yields -3.1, 1.48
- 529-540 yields 0.2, 1.27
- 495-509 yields -1.7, 1.45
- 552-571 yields -1.8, 1.41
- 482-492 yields -2.1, 1.57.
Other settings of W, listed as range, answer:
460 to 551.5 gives 1.4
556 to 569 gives 1.42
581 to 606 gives 1.07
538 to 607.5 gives 1.21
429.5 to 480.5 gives 1.37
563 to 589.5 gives 1.04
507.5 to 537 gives 1.3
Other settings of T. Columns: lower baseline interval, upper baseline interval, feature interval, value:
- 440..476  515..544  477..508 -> -4.6 mm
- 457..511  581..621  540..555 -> -0.4 mm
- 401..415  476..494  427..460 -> 3.0 mm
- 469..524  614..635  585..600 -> 2.8 mm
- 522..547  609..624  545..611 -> 3.8 mm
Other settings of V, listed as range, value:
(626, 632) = 1.25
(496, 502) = 1.55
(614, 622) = 1.28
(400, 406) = 1.36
